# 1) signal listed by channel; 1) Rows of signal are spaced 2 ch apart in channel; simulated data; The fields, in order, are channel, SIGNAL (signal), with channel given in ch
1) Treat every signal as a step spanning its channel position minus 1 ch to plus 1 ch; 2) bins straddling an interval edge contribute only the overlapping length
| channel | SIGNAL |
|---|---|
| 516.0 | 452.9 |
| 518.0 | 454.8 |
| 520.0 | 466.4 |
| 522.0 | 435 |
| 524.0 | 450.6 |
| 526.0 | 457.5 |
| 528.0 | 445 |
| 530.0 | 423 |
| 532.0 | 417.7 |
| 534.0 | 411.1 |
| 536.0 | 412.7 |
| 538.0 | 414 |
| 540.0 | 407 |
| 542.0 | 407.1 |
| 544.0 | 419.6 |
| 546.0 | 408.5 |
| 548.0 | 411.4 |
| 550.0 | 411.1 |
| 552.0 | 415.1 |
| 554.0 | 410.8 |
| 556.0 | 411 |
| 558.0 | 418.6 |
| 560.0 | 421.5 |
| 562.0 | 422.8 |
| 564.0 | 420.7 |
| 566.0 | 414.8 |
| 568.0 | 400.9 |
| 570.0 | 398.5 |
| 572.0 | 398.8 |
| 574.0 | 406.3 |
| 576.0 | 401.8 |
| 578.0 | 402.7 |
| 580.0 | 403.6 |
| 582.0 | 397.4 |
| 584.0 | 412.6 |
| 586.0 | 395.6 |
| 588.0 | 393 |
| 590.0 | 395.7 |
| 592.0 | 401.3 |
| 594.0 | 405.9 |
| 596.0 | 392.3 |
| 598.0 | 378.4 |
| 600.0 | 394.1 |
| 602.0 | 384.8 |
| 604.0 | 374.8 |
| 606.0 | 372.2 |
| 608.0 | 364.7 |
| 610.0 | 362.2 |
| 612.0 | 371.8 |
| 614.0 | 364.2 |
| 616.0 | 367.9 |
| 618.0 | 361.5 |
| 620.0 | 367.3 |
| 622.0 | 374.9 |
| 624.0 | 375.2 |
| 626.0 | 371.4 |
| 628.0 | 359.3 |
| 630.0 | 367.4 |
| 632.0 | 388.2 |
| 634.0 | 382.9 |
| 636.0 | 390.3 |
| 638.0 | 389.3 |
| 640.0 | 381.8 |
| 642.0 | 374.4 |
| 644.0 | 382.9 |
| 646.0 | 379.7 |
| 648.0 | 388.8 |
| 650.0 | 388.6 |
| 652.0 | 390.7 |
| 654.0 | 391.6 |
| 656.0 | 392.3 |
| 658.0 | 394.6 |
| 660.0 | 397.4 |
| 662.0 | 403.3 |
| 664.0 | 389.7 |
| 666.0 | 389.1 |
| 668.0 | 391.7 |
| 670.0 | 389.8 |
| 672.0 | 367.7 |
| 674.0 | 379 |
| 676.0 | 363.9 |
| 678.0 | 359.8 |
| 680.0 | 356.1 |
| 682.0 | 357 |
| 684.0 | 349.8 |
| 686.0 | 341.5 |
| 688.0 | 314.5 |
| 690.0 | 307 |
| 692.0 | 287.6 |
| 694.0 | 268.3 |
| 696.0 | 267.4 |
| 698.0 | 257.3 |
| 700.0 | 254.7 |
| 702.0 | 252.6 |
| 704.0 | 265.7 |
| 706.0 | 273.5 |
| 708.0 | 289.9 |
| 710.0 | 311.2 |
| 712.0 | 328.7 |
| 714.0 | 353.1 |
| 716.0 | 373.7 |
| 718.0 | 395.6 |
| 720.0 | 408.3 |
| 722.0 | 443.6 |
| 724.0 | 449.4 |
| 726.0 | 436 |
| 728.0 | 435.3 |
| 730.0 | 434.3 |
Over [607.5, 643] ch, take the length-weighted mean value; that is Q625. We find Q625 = 373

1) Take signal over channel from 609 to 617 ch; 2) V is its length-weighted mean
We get 367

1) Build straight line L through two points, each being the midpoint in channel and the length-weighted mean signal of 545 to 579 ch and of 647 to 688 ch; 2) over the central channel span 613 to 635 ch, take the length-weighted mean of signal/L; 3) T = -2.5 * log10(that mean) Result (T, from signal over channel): 0.057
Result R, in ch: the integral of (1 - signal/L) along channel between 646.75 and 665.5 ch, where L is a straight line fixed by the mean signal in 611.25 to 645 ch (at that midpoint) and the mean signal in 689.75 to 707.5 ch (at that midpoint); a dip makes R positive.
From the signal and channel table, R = -3.4 ch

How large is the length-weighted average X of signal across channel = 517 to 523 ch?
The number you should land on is 452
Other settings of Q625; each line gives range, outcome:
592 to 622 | 377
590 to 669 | 382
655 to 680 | 384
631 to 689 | 378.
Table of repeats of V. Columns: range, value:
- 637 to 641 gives 386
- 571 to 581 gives 403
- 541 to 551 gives 412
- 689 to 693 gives 297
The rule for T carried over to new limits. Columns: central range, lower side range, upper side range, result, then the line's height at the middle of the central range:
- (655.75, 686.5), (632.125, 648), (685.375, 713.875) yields -0.130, 334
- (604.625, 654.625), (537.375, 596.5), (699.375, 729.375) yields 0.023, 385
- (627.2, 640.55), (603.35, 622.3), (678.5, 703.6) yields -0.090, 350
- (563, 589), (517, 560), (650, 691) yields 0.015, 409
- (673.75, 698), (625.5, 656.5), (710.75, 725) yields 0.192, 388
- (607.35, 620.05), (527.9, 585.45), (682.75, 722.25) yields 0.024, 374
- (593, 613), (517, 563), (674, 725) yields 0.020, 387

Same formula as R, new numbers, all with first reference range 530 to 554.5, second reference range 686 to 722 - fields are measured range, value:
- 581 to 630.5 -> -0.99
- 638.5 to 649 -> -0.99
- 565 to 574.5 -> -0.20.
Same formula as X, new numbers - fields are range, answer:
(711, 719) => 363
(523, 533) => 439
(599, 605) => 385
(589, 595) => 401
